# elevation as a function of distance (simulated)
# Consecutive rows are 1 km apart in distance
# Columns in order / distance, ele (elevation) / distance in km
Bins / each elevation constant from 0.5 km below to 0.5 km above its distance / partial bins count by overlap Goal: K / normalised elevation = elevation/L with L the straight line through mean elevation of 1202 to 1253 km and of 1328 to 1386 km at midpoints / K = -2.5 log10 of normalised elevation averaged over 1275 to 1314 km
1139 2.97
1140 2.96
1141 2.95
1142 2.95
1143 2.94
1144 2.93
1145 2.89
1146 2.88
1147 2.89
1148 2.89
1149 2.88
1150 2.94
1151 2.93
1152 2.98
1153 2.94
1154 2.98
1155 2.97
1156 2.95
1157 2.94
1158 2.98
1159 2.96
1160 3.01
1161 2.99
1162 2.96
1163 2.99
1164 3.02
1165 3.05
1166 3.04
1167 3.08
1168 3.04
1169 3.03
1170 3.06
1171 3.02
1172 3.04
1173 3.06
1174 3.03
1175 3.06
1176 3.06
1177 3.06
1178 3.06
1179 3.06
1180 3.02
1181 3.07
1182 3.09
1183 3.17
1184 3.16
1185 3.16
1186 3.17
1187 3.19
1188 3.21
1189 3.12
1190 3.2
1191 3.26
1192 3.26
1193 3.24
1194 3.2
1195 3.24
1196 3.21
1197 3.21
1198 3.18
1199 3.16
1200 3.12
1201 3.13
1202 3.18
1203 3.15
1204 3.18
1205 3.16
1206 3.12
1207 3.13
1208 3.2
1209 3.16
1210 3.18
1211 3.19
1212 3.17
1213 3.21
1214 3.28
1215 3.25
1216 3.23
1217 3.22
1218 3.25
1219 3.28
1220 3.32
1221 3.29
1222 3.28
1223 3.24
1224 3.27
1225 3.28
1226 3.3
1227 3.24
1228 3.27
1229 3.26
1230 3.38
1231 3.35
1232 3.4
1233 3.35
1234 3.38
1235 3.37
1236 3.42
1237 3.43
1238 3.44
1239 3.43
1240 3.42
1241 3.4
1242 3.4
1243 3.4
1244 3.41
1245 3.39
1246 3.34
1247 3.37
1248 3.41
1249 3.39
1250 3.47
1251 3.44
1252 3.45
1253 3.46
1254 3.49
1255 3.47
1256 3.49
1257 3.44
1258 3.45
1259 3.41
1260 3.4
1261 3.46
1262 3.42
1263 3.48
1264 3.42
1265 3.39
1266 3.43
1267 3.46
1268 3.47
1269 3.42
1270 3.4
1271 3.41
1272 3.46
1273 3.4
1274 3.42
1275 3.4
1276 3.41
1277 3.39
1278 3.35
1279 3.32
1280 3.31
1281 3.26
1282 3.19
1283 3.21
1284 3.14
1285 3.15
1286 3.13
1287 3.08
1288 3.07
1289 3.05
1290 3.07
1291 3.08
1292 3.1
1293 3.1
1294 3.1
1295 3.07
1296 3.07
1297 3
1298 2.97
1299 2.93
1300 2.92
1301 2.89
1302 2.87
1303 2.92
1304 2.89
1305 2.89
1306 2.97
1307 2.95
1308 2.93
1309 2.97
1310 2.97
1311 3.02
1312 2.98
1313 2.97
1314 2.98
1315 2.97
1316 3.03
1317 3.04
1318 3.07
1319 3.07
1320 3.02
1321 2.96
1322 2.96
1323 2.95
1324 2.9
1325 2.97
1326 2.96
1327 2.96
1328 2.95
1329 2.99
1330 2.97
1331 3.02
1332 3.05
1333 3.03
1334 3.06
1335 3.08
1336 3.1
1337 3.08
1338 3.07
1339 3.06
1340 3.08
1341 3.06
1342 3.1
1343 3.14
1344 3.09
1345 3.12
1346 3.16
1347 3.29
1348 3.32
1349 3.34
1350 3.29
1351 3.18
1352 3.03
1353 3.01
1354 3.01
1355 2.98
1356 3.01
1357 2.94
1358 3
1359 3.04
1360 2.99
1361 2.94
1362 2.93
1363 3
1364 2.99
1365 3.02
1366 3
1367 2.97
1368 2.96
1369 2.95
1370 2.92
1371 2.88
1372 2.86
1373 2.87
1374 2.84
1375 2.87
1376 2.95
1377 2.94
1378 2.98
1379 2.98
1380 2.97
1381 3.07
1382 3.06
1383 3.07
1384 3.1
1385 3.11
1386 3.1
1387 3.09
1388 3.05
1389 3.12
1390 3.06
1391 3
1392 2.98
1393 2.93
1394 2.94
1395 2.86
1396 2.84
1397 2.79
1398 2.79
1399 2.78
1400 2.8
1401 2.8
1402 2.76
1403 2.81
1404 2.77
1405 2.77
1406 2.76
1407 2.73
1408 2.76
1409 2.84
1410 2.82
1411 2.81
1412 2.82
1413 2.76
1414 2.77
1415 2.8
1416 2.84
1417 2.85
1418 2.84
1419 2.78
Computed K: 0.032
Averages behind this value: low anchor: 3.31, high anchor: 3.03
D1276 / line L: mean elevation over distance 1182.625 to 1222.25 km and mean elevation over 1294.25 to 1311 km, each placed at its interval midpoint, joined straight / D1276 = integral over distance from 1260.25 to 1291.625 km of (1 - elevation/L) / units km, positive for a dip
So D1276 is -3.0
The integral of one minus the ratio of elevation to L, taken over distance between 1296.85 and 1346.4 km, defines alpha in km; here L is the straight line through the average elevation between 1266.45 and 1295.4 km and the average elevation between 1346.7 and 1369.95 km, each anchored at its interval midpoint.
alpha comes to 2.27 km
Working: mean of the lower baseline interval 3.26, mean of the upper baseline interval 3.05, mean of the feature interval 3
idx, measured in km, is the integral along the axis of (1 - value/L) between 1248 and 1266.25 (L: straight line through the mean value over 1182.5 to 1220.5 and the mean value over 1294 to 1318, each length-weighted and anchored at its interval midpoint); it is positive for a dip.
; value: -2.2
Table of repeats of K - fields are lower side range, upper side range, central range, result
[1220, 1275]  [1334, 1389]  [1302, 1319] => 0.079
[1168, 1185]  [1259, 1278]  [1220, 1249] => -0.021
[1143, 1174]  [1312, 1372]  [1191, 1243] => -0.093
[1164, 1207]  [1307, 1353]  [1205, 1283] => -0.086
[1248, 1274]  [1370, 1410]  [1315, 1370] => 0.023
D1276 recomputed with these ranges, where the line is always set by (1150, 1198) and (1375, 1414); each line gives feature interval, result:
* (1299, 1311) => 0.2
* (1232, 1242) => -1.2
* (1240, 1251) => -1.4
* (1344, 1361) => -0.9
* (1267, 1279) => -1.6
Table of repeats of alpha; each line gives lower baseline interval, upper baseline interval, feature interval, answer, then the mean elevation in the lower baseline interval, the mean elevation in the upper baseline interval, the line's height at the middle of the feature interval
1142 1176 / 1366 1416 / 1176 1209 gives -2.1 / 2.98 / 2.9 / 2.97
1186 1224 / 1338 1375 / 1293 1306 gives 0.6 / 3.21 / 3.04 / 3.1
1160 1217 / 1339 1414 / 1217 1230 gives -0.7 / 3.13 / 2.97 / 3.1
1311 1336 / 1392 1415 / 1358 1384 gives -0.7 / 3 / 2.81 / 2.89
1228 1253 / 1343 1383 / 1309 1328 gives 1.0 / 3.39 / 3.02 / 3.16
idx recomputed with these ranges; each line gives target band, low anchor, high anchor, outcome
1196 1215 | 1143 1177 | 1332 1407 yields -1.20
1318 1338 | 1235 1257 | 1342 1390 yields 0.95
